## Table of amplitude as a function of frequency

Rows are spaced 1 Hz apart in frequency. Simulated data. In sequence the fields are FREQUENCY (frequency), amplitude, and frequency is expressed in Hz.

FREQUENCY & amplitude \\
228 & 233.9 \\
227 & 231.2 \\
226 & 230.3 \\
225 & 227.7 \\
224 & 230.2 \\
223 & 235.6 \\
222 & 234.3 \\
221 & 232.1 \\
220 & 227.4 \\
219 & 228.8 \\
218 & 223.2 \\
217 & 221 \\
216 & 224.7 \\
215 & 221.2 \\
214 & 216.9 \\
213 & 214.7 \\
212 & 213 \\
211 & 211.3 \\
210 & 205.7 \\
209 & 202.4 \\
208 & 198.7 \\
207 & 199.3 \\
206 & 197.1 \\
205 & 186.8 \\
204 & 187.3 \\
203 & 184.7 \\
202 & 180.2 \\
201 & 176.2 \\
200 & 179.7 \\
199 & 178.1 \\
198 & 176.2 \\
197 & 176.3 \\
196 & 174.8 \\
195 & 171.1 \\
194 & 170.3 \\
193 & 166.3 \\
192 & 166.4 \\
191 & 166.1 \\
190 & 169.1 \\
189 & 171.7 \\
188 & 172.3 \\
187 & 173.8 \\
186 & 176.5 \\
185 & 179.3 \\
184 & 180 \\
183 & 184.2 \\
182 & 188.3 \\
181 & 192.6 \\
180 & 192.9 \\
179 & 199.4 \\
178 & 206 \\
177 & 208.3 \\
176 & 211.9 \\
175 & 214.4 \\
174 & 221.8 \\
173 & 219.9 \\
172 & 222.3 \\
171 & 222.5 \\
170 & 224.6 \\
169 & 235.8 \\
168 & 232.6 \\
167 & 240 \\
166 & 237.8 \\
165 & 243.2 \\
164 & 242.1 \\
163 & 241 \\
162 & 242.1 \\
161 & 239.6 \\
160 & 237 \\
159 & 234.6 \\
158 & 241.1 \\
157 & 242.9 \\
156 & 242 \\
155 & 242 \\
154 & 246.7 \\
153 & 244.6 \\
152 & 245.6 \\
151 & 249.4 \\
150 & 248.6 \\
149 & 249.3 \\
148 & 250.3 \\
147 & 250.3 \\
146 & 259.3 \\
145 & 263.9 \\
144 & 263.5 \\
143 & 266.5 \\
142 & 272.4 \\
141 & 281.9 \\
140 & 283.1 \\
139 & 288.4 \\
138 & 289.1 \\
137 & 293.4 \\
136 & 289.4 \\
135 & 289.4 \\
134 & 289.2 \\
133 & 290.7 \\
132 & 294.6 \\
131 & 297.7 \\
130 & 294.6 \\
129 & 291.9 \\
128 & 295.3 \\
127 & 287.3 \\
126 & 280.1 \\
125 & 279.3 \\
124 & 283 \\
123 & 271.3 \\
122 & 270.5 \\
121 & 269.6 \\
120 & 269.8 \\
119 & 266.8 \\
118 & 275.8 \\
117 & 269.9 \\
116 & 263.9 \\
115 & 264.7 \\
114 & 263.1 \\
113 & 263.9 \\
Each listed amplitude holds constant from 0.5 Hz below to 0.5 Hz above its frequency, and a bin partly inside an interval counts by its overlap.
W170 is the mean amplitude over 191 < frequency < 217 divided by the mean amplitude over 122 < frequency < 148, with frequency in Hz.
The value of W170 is 0.68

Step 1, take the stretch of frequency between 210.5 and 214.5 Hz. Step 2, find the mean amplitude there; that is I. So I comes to 214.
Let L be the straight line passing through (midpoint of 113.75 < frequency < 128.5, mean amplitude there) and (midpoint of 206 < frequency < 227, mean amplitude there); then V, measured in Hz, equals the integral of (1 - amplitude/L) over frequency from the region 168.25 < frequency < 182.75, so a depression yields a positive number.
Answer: 1.90 Hz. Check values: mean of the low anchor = 274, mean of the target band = 211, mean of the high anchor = 220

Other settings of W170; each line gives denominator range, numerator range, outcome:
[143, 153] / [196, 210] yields 0.74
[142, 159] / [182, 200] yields 0.70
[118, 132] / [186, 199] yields 0.61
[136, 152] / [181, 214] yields 0.69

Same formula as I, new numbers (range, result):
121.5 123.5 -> 271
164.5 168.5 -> 238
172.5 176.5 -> 217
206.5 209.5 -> 200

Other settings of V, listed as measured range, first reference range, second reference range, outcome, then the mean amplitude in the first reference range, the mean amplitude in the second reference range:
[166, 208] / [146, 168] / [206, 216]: 6.0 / 243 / 209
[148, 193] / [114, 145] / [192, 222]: 4.0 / 280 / 198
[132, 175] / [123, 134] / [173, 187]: -1.6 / 289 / 197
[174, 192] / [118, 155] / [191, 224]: 3.0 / 273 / 199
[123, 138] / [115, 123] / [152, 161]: -1.6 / 269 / 242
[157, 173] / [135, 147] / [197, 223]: 1.0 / 277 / 205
